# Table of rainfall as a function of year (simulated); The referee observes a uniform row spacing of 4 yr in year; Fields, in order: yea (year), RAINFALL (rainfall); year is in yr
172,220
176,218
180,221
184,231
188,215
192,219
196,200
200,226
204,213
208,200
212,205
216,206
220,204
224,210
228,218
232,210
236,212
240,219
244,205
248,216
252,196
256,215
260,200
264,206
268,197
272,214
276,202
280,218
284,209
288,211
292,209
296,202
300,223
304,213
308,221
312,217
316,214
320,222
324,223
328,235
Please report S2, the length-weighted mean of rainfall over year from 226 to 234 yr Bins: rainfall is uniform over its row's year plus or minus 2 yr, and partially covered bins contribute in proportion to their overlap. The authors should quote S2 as 214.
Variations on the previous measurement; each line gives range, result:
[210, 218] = 206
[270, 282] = 211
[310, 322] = 218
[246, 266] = 207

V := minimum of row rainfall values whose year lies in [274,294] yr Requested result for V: 202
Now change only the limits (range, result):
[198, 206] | 213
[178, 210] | 200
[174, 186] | 218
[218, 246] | 204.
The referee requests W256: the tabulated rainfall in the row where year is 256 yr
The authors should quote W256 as 215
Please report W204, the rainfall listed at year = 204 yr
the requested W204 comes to 213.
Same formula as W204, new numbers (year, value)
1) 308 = 221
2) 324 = 223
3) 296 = 202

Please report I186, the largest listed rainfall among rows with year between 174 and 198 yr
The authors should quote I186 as 231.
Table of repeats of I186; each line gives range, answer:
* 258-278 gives 214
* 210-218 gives 206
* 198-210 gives 226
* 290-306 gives 223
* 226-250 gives 219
